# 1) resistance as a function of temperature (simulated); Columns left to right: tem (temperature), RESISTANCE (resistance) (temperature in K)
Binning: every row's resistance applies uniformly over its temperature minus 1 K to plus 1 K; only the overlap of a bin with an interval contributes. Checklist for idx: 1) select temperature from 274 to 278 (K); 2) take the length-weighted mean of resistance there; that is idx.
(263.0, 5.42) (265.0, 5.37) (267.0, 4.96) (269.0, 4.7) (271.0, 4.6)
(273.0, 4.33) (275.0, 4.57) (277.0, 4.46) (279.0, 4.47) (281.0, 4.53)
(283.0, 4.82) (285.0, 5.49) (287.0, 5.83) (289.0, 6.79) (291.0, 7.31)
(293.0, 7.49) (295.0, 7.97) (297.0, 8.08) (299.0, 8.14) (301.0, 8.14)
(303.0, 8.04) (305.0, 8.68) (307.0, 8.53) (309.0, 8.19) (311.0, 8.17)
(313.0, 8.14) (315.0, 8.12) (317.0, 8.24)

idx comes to 4.52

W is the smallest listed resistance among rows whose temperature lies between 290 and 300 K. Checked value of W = 7.31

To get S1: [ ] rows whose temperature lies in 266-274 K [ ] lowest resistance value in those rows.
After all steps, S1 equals 4.33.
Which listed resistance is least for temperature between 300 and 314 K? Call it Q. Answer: 8.04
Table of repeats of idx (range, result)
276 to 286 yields 4.75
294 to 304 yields 8.07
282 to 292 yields 6.05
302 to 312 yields 8.32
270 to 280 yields 4.49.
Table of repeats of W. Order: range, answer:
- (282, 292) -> 4.82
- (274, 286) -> 4.46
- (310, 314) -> 8.14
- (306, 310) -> 8.19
